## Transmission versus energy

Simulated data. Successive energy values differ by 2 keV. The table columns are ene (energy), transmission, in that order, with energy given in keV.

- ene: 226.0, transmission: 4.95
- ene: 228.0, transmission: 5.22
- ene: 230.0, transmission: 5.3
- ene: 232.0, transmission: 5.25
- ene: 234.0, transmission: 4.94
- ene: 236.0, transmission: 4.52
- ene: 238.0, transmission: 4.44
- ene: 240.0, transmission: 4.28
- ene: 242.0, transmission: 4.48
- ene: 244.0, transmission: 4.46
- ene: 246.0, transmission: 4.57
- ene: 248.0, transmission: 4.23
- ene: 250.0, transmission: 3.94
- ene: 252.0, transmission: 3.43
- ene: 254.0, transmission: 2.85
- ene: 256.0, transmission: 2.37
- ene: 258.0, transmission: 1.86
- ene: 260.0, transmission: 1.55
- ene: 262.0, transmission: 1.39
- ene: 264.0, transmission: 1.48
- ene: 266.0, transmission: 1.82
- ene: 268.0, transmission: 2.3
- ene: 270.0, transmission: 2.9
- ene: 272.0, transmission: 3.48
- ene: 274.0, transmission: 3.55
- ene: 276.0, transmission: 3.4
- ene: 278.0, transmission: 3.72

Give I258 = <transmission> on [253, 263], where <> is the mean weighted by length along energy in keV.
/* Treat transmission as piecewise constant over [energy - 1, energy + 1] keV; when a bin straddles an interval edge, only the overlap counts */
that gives 2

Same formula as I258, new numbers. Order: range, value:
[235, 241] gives 4.41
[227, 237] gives 5.05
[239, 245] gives 4.41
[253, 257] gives 2.61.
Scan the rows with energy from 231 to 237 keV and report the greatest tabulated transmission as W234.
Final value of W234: 5.25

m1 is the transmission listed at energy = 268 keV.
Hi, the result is 2.3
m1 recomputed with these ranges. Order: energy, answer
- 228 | 5.22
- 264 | 1.48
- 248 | 4.23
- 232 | 5.25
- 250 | 3.94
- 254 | 2.85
